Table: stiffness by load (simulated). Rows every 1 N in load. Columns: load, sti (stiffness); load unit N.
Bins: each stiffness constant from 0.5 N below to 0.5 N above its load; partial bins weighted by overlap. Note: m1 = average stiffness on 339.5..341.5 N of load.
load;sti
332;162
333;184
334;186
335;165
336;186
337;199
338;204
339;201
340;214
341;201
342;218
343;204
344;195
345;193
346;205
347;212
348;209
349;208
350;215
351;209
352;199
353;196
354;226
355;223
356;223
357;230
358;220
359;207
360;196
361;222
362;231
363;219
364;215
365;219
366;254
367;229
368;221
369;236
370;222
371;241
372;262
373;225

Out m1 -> 208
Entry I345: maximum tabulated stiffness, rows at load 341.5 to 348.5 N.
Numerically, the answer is 218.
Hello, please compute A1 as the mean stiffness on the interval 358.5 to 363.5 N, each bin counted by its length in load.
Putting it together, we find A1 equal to 215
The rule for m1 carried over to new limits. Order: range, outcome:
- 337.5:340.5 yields 206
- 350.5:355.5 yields 211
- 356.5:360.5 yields 213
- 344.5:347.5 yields 203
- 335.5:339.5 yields 198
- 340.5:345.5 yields 202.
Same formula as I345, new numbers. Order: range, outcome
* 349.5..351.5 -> 215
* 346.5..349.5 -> 212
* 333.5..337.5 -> 199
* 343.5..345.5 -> 195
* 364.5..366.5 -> 254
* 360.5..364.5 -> 231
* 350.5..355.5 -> 226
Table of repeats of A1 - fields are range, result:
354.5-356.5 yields 223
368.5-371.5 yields 233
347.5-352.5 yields 208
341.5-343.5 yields 211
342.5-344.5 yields 200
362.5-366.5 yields 227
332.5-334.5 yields 185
